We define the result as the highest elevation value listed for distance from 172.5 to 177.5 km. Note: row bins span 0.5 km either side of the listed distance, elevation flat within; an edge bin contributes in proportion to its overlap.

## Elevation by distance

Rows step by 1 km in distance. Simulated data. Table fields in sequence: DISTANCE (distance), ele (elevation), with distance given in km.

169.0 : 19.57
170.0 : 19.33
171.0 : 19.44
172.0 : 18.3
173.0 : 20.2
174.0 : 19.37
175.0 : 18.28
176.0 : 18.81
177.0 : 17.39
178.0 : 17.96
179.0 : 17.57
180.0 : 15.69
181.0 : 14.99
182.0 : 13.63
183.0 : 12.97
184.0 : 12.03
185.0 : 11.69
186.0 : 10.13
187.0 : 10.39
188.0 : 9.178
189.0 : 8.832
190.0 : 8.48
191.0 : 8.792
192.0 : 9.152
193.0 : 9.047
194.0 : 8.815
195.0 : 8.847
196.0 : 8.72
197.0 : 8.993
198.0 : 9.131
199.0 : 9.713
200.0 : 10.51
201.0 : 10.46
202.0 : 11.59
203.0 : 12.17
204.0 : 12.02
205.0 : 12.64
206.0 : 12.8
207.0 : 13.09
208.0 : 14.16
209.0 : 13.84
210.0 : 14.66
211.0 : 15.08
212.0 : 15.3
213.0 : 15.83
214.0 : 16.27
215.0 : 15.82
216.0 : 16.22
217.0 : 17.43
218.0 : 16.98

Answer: 20.2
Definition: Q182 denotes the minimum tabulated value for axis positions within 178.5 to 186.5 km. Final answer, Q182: 10.13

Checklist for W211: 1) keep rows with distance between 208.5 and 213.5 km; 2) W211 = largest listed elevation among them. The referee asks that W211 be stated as 15.83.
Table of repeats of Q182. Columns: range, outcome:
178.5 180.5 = 15.69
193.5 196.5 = 8.72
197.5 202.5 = 9.131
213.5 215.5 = 15.82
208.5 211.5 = 13.84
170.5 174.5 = 18.3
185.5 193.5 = 8.48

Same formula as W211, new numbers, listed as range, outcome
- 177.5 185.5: 17.96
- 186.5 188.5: 10.39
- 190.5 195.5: 9.152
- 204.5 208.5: 14.16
